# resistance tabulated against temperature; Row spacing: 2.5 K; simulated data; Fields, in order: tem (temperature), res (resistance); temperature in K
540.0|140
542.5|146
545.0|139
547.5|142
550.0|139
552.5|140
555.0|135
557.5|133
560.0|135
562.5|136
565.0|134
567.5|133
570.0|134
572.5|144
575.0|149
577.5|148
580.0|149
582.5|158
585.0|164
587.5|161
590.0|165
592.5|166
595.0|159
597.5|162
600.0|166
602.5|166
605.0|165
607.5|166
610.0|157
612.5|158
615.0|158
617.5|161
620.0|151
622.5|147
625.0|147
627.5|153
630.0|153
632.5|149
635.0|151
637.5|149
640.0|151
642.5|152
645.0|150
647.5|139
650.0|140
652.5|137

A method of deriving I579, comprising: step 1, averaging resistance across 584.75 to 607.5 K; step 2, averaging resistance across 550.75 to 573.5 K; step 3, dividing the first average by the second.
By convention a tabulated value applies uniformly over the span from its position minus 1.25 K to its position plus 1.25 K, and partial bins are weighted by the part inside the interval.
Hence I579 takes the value 1.21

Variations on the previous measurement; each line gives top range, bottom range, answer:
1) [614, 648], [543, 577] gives 1.09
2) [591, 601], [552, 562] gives 1.21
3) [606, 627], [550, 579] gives 1.12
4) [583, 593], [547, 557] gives 1.18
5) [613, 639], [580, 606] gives 0.94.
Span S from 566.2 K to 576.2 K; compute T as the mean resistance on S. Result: 140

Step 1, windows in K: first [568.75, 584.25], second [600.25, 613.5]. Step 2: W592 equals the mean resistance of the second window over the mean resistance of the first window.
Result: 1.10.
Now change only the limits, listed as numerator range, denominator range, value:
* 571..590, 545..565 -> 1.12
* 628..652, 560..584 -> 1.04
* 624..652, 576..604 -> 0.92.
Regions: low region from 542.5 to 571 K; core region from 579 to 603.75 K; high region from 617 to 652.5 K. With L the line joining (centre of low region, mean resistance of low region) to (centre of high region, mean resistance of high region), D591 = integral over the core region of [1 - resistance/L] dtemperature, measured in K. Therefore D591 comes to -3.4 K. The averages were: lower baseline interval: 137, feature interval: 162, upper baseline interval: 149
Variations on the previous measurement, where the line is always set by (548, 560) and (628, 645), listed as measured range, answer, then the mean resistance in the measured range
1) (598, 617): -2.1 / 162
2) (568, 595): -2.3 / 153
